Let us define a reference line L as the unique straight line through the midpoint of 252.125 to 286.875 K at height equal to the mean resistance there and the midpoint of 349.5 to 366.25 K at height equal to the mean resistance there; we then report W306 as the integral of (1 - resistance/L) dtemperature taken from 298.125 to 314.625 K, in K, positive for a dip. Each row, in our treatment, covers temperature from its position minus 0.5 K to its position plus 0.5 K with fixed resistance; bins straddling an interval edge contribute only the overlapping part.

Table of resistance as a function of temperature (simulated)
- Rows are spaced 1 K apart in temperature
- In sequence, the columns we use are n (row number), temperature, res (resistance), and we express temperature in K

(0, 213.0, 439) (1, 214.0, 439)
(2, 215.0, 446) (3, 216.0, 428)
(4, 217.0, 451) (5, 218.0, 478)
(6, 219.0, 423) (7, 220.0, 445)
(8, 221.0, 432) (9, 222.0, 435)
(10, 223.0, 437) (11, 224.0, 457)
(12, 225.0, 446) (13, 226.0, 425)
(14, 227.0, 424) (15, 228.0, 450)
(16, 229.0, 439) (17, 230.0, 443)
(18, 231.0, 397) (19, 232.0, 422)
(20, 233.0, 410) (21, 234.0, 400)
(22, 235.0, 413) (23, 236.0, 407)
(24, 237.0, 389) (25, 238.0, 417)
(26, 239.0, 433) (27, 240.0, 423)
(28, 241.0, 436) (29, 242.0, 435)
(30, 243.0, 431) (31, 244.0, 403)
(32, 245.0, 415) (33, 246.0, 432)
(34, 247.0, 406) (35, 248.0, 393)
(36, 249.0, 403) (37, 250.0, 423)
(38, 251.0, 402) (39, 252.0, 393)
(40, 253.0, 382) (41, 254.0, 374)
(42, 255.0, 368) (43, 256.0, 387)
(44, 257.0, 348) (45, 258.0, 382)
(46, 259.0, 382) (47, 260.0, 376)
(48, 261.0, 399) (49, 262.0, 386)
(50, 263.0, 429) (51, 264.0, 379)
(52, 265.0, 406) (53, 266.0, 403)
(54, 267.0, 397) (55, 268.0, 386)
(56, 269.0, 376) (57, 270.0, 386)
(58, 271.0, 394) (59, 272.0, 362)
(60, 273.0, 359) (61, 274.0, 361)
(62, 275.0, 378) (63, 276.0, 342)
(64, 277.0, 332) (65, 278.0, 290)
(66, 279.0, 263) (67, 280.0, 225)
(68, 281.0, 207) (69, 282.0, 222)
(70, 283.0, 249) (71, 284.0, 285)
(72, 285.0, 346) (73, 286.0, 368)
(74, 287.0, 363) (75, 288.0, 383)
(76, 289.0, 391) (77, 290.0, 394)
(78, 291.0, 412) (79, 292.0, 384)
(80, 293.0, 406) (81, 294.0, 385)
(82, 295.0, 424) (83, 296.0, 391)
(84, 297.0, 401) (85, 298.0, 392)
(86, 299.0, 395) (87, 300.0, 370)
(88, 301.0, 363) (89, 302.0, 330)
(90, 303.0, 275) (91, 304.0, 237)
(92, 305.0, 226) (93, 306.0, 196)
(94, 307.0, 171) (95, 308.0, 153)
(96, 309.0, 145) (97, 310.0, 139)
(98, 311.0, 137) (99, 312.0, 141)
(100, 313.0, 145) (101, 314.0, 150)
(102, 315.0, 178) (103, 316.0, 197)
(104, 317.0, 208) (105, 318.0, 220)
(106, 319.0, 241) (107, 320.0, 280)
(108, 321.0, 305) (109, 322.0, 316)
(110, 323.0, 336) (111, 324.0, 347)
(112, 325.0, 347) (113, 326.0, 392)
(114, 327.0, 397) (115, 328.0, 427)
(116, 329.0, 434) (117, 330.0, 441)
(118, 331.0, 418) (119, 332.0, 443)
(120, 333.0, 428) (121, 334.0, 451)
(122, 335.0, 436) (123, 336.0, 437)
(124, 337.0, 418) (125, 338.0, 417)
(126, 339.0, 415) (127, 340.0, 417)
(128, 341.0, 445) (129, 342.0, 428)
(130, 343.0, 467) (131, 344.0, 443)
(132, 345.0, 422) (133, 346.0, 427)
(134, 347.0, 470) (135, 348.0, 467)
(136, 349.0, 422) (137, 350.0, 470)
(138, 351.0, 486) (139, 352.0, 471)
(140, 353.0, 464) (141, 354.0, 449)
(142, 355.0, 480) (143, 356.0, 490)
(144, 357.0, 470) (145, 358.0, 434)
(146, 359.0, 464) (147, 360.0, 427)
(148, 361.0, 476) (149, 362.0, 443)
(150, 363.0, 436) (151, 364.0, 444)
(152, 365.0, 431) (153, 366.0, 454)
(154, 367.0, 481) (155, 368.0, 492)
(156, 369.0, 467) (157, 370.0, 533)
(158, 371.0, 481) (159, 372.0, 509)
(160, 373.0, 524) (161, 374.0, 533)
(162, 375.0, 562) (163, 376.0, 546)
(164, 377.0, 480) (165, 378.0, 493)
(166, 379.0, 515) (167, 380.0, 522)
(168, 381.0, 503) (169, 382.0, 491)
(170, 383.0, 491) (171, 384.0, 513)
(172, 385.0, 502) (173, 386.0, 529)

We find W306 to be 7.0 K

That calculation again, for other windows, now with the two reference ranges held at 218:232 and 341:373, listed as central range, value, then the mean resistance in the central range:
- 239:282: 6.4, 376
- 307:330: 9.9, 258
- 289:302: 1.7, 391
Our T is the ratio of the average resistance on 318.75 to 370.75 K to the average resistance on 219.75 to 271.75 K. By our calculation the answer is 1.05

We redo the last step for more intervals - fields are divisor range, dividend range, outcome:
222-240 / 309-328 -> 0.59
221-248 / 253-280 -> 0.87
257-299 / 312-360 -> 1.07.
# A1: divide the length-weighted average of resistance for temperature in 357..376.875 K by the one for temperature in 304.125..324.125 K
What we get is 2.3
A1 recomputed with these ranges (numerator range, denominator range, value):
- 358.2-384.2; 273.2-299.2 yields 1.41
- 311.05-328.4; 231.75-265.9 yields 0.67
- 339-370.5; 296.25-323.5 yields 1.84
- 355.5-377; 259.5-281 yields 1.34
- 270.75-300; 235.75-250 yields 0.84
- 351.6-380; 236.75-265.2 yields 1.20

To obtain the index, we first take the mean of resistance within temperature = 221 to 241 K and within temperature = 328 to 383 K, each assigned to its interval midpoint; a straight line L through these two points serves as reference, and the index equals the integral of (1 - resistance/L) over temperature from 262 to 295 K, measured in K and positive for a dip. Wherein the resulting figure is 6.47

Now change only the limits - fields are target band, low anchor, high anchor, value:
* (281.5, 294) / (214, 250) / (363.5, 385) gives 2.8 K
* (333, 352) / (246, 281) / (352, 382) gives 0.6 K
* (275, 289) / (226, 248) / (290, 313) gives 1.1 K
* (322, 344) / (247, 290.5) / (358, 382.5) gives 1.3 K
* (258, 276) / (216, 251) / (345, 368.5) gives 2.1 K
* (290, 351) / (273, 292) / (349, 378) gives 8.3 K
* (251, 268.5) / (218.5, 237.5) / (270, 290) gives -1.1 K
